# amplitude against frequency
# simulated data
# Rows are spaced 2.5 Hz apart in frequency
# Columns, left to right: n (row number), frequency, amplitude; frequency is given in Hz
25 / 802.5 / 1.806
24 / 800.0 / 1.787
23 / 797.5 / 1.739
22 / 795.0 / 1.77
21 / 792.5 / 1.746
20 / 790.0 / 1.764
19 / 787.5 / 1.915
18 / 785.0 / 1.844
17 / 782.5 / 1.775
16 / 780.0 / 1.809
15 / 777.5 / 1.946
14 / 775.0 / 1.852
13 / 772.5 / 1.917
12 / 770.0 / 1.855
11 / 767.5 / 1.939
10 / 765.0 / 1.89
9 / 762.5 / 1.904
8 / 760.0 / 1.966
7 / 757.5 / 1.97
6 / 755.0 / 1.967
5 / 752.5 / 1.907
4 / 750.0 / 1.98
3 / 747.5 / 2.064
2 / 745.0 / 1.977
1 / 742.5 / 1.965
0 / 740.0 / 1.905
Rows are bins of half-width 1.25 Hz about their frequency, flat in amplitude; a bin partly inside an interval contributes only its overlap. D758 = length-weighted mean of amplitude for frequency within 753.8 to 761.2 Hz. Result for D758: 1.97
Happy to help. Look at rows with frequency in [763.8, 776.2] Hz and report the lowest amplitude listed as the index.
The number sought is 1.852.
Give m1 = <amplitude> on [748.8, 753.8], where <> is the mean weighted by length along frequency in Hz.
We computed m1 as 1.94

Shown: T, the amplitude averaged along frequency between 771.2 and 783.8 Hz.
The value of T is 1.86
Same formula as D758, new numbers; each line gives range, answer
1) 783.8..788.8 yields 1.88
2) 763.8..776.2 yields 1.89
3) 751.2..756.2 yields 1.94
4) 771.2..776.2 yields 1.88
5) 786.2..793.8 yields 1.81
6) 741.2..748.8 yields 2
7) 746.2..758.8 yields 1.98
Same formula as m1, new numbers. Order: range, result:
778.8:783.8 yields 1.79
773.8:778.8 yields 1.9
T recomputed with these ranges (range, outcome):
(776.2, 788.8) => 1.86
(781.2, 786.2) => 1.81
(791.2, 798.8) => 1.75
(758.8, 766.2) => 1.92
